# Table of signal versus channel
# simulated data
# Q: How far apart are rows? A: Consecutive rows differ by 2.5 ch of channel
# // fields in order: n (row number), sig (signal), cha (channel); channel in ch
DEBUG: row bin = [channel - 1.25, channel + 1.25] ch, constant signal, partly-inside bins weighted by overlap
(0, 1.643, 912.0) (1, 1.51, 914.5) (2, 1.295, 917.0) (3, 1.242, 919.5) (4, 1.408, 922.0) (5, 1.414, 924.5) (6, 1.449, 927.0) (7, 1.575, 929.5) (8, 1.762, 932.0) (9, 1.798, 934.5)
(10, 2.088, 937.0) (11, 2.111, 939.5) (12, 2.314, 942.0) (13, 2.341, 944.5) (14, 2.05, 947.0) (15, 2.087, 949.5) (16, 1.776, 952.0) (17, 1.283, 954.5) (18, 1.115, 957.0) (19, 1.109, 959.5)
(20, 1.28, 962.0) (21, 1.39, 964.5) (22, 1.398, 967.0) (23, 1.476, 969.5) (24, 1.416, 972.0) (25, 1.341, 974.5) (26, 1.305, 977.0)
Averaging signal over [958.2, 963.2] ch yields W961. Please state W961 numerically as 1.19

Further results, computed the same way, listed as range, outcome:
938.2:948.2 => 2.2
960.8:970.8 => 1.39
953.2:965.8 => 1.24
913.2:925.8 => 1.38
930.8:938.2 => 1.88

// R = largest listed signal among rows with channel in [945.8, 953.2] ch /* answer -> 2.087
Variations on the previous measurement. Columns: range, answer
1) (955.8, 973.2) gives 1.476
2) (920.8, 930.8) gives 1.575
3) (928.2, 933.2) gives 1.762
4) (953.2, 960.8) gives 1.283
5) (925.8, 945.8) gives 2.341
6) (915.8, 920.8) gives 1.295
